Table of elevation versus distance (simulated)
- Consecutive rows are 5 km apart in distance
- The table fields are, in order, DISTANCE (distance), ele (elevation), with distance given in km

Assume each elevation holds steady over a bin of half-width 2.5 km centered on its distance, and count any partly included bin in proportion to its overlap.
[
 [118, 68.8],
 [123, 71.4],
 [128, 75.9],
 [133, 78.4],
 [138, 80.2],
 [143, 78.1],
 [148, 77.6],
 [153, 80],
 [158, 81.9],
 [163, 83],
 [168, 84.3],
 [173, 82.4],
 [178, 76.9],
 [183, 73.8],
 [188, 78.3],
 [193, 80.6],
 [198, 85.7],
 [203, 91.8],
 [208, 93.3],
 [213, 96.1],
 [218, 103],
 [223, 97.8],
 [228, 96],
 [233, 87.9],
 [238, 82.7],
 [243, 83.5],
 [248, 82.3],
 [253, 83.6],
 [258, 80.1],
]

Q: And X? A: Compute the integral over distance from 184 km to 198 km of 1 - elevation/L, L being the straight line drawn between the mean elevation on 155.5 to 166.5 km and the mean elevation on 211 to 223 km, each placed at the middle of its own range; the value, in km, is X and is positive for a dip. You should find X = 1.8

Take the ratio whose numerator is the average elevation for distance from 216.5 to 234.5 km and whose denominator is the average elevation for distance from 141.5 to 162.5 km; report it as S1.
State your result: 1.2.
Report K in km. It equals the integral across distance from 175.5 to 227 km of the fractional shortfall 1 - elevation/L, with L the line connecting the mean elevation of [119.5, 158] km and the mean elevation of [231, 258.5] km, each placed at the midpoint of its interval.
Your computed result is -4.4 km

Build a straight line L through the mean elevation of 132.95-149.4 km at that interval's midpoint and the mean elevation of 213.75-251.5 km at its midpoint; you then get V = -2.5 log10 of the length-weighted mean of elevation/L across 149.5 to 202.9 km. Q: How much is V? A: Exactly 0.03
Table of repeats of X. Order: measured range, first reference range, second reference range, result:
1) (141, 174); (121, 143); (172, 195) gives -1.5 km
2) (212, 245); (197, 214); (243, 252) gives -2.0 km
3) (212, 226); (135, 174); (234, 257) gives -2.8 km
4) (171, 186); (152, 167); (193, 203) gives 1.1 km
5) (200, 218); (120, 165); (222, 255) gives -2.2 km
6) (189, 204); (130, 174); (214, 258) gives 0.1 km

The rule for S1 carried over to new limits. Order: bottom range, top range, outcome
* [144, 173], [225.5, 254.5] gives 1.06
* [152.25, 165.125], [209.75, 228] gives 1.20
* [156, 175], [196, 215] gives 1.11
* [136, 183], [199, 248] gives 1.14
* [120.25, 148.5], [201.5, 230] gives 1.26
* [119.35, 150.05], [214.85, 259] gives 1.16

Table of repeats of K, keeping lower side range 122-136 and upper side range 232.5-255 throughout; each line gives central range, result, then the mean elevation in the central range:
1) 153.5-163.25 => -0.5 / 81.8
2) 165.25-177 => -0.6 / 82.5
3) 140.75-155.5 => -0.3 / 78.6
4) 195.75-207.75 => -1.3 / 89.7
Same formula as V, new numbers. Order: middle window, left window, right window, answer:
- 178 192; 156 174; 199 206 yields 0.137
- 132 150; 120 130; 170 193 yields -0.056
